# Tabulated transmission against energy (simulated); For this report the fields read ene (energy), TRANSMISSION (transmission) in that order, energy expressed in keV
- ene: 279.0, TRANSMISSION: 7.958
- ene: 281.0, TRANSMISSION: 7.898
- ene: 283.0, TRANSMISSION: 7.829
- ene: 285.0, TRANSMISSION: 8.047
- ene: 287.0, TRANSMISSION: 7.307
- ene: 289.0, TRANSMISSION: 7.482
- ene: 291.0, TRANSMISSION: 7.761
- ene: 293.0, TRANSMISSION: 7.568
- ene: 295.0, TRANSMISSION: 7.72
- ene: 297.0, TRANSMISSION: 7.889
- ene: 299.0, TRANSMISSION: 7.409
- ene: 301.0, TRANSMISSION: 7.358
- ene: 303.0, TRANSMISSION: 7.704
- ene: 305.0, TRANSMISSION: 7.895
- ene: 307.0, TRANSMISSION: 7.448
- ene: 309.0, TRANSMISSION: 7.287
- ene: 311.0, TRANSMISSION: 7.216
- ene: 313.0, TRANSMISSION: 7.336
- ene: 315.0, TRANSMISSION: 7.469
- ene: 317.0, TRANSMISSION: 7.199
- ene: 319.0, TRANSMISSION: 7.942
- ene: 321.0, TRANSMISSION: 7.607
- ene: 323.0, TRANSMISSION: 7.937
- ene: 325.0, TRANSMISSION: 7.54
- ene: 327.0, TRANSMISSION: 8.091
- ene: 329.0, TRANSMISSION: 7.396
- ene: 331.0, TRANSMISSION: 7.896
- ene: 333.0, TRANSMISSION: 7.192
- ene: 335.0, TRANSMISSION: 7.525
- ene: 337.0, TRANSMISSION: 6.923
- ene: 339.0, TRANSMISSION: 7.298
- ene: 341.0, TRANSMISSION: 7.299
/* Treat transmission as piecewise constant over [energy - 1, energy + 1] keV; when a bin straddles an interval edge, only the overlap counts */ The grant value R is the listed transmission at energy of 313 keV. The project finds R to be 7.336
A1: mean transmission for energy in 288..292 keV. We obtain 7.62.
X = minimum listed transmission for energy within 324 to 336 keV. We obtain 7.192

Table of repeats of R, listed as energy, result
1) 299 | 7.409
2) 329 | 7.396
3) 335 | 7.525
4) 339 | 7.298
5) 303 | 7.704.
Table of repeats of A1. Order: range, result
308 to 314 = 7.28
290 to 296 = 7.68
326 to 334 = 7.64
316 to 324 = 7.67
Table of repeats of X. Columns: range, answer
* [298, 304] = 7.358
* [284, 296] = 7.307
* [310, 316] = 7.216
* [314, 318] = 7.199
